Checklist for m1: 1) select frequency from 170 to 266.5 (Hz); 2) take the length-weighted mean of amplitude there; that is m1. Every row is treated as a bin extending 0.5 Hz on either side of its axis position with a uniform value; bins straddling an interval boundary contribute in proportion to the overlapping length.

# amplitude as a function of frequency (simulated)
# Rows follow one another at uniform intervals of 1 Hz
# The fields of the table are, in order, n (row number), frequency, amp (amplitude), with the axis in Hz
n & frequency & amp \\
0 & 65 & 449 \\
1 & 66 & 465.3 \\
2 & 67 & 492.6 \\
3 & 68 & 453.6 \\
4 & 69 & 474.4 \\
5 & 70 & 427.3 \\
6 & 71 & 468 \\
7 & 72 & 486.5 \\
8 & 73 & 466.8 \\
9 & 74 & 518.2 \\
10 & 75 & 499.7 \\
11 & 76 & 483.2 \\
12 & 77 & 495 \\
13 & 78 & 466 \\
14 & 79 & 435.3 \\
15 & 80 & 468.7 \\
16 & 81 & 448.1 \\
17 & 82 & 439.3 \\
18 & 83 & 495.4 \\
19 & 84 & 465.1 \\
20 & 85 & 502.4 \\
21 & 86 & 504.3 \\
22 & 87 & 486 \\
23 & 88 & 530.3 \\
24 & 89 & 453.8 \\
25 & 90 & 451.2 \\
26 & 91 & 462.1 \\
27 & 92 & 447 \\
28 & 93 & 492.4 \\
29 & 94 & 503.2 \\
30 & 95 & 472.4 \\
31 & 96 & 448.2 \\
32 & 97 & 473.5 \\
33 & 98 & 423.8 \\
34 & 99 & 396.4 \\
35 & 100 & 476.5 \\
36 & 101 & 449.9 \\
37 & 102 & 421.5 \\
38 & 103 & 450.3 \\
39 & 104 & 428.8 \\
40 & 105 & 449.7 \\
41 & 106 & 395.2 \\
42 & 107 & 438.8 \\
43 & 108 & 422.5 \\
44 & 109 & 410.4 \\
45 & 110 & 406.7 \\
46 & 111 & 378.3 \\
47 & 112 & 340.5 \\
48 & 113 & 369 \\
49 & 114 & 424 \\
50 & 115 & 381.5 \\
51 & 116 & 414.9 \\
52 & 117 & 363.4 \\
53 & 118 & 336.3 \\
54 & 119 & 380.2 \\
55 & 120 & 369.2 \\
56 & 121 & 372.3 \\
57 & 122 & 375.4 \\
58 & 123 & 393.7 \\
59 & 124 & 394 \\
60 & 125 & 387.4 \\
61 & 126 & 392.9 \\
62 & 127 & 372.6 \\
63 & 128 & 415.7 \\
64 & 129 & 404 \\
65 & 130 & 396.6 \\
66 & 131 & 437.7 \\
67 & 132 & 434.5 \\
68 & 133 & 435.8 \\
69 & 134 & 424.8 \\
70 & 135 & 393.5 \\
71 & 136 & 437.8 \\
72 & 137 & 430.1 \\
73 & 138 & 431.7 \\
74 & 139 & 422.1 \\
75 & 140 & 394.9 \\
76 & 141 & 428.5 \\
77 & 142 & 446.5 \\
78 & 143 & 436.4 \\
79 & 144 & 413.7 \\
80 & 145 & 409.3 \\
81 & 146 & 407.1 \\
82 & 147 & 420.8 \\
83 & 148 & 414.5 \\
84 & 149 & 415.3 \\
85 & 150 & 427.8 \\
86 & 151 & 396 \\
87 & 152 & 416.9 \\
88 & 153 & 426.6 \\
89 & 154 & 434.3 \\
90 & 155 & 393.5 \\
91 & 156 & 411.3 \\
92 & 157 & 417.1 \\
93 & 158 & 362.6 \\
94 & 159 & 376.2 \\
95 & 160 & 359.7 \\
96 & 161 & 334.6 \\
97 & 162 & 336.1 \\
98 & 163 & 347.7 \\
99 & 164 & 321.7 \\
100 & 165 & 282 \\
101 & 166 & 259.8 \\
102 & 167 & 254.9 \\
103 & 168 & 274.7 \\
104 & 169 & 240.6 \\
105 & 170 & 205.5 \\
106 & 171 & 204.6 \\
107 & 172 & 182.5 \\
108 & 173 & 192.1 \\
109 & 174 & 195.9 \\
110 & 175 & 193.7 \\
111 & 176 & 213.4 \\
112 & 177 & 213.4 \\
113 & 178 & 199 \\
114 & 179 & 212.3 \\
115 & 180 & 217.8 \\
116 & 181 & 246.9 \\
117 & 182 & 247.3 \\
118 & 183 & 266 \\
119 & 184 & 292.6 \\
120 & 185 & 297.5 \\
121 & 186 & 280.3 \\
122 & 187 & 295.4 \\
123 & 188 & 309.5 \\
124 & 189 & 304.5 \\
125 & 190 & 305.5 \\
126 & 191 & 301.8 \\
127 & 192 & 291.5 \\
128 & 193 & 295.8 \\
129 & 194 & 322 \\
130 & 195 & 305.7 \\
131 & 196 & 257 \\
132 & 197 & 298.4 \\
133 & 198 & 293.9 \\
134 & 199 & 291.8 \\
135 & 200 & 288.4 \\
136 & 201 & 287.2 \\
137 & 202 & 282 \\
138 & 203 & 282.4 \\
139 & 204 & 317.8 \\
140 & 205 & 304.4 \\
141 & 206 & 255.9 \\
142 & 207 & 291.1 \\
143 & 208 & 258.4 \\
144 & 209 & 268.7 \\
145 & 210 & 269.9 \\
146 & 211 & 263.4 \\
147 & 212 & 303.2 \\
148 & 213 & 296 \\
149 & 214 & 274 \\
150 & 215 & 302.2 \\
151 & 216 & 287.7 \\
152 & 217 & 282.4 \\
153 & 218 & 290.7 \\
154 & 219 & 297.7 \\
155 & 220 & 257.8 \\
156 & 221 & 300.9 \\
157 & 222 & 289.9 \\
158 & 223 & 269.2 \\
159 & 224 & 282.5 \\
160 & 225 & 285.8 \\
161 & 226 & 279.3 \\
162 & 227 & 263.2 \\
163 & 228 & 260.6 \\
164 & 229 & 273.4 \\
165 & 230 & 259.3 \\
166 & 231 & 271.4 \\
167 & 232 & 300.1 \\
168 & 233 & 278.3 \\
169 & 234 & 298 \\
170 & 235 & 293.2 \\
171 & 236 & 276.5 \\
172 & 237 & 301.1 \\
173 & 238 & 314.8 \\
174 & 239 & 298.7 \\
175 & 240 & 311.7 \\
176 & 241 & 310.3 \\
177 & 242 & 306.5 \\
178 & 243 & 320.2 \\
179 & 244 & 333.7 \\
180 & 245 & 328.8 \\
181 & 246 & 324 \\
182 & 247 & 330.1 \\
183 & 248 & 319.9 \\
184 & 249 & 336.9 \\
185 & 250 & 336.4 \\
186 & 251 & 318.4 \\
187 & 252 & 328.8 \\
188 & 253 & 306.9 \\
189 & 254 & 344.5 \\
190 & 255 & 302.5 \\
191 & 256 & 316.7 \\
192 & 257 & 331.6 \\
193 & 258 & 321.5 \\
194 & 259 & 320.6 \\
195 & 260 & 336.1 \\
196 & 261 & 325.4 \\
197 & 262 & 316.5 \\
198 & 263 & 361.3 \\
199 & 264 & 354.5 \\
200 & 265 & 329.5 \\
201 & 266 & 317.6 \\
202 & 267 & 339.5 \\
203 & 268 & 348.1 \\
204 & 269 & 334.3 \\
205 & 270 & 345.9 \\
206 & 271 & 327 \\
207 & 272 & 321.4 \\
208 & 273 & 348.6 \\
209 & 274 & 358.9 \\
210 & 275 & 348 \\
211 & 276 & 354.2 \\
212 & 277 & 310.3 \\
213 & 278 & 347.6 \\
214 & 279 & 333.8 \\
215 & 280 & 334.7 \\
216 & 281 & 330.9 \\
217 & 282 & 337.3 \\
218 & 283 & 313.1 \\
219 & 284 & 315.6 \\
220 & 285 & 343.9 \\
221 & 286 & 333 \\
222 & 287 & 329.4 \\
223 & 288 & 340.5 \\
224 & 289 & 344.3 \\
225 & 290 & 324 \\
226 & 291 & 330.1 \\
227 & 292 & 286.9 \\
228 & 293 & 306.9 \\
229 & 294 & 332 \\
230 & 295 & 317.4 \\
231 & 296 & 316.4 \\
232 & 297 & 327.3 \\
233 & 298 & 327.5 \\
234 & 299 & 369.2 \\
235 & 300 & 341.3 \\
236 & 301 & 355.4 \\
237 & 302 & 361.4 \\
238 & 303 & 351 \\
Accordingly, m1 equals 288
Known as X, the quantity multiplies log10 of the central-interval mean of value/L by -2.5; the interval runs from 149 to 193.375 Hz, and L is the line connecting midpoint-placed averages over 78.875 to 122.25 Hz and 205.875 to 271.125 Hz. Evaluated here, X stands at 0.232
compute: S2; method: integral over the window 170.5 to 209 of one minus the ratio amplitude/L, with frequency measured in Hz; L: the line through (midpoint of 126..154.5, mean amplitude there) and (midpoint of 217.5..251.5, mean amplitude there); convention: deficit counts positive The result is 9.5 Hz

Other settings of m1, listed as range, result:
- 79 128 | 428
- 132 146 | 423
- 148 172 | 342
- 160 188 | 255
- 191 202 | 293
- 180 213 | 286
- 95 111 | 432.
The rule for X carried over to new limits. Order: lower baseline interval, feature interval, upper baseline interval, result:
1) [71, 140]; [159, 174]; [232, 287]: 0.39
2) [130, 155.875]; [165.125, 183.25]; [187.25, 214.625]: 0.48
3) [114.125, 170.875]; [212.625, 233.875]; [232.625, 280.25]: 0.21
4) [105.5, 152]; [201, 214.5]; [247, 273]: 0.26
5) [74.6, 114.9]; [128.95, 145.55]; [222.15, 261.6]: -0.04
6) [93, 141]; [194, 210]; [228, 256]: 0.19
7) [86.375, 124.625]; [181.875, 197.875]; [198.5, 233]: 0.08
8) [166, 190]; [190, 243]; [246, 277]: -0.02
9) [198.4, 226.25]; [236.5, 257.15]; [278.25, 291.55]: -0.05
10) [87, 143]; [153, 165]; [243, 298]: 0.07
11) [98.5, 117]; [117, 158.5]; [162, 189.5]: -0.20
